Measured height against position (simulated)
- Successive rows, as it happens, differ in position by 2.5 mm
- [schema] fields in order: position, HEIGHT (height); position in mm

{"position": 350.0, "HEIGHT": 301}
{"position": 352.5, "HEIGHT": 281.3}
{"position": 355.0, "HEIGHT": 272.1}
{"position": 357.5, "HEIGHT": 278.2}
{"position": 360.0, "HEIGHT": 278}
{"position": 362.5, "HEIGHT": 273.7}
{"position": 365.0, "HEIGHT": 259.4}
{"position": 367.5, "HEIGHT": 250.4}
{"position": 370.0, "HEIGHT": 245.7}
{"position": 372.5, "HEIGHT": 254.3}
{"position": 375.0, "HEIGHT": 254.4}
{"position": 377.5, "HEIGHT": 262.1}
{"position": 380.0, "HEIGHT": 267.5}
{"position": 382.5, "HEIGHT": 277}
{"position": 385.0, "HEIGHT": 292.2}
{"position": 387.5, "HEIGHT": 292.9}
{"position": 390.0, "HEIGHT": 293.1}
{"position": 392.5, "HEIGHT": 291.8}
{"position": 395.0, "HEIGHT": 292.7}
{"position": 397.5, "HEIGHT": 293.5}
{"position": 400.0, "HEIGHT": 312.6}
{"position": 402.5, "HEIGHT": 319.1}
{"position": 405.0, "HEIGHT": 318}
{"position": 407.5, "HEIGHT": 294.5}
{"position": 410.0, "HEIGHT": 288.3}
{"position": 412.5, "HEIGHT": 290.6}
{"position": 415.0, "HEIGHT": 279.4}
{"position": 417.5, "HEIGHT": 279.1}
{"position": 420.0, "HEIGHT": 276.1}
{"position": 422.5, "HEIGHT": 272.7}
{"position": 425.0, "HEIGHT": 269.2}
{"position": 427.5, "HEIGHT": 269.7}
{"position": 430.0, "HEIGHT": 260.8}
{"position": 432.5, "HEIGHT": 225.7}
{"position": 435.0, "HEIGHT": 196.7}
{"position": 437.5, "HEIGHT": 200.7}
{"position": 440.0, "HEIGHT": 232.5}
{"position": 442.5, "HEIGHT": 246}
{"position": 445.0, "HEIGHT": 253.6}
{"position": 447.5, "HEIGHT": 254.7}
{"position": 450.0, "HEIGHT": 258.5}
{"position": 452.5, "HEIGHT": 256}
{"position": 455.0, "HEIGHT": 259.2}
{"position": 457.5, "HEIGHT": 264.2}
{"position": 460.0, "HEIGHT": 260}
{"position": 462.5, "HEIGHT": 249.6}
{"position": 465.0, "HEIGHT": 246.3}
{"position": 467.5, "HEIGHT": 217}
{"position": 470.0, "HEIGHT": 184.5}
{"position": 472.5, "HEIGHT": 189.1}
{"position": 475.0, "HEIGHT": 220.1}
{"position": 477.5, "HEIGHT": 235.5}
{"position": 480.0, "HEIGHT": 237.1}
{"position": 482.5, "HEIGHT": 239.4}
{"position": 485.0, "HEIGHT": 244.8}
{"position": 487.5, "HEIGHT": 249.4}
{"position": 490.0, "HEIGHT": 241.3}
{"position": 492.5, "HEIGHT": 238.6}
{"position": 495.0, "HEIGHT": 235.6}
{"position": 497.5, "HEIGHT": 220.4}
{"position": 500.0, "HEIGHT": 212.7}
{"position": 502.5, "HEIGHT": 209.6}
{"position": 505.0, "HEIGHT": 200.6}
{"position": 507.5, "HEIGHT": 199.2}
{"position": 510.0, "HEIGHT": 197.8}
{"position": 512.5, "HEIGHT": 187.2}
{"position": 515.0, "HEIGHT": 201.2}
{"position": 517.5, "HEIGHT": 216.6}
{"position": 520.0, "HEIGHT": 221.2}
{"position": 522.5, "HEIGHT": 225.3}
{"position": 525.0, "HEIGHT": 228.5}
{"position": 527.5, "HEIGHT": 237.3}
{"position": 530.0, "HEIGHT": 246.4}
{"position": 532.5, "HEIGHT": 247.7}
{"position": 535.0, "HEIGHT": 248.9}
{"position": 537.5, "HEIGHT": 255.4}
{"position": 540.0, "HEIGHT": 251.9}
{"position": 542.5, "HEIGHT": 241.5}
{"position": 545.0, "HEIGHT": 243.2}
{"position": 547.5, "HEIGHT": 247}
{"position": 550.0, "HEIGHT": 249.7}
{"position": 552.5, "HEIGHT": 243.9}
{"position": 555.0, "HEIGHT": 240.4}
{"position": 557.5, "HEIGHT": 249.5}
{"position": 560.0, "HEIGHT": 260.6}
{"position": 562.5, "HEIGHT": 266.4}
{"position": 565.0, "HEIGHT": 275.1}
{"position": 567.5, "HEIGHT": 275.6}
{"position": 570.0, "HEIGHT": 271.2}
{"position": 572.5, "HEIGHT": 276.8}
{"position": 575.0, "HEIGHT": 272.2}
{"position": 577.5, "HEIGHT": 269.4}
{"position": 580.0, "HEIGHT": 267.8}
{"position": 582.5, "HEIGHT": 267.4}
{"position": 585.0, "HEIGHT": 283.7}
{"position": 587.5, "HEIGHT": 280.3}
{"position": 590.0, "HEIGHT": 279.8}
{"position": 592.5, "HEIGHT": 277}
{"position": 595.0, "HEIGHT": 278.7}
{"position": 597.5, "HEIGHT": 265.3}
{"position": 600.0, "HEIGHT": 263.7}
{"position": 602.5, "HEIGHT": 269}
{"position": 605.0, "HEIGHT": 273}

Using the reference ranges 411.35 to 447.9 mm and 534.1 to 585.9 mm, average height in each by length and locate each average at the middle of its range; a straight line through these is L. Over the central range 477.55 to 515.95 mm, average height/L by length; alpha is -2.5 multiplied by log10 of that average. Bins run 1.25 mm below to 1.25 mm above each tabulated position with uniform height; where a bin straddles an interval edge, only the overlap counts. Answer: 0.16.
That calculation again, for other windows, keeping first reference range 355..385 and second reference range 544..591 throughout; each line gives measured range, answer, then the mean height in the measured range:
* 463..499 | 0.158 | 229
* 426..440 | 0.146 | 232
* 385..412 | -0.131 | 299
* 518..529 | 0.162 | 228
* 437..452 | 0.090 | 244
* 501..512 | 0.298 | 201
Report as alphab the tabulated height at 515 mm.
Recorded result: 201.2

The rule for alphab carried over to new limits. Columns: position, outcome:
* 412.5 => 290.6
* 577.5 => 269.4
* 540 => 251.9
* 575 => 272.2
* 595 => 278.7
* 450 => 258.5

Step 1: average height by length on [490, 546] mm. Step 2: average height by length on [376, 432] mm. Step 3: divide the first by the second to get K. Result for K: 0.79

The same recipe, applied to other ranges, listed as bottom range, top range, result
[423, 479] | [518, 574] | 1.04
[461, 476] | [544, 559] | 1.13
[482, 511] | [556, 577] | 1.20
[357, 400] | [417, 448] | 0.90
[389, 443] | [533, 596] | 0.96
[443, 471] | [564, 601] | 1.11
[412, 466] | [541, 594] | 1.04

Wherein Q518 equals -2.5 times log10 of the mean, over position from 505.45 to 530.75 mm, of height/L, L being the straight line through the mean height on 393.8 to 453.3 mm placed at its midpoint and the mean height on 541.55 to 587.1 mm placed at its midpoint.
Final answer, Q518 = 0.22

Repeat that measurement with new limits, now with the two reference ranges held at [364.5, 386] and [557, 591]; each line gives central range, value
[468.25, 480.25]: 0.25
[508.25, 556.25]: 0.16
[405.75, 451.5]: 0.02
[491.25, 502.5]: 0.19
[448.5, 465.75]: 0.04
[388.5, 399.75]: -0.12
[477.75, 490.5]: 0.11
